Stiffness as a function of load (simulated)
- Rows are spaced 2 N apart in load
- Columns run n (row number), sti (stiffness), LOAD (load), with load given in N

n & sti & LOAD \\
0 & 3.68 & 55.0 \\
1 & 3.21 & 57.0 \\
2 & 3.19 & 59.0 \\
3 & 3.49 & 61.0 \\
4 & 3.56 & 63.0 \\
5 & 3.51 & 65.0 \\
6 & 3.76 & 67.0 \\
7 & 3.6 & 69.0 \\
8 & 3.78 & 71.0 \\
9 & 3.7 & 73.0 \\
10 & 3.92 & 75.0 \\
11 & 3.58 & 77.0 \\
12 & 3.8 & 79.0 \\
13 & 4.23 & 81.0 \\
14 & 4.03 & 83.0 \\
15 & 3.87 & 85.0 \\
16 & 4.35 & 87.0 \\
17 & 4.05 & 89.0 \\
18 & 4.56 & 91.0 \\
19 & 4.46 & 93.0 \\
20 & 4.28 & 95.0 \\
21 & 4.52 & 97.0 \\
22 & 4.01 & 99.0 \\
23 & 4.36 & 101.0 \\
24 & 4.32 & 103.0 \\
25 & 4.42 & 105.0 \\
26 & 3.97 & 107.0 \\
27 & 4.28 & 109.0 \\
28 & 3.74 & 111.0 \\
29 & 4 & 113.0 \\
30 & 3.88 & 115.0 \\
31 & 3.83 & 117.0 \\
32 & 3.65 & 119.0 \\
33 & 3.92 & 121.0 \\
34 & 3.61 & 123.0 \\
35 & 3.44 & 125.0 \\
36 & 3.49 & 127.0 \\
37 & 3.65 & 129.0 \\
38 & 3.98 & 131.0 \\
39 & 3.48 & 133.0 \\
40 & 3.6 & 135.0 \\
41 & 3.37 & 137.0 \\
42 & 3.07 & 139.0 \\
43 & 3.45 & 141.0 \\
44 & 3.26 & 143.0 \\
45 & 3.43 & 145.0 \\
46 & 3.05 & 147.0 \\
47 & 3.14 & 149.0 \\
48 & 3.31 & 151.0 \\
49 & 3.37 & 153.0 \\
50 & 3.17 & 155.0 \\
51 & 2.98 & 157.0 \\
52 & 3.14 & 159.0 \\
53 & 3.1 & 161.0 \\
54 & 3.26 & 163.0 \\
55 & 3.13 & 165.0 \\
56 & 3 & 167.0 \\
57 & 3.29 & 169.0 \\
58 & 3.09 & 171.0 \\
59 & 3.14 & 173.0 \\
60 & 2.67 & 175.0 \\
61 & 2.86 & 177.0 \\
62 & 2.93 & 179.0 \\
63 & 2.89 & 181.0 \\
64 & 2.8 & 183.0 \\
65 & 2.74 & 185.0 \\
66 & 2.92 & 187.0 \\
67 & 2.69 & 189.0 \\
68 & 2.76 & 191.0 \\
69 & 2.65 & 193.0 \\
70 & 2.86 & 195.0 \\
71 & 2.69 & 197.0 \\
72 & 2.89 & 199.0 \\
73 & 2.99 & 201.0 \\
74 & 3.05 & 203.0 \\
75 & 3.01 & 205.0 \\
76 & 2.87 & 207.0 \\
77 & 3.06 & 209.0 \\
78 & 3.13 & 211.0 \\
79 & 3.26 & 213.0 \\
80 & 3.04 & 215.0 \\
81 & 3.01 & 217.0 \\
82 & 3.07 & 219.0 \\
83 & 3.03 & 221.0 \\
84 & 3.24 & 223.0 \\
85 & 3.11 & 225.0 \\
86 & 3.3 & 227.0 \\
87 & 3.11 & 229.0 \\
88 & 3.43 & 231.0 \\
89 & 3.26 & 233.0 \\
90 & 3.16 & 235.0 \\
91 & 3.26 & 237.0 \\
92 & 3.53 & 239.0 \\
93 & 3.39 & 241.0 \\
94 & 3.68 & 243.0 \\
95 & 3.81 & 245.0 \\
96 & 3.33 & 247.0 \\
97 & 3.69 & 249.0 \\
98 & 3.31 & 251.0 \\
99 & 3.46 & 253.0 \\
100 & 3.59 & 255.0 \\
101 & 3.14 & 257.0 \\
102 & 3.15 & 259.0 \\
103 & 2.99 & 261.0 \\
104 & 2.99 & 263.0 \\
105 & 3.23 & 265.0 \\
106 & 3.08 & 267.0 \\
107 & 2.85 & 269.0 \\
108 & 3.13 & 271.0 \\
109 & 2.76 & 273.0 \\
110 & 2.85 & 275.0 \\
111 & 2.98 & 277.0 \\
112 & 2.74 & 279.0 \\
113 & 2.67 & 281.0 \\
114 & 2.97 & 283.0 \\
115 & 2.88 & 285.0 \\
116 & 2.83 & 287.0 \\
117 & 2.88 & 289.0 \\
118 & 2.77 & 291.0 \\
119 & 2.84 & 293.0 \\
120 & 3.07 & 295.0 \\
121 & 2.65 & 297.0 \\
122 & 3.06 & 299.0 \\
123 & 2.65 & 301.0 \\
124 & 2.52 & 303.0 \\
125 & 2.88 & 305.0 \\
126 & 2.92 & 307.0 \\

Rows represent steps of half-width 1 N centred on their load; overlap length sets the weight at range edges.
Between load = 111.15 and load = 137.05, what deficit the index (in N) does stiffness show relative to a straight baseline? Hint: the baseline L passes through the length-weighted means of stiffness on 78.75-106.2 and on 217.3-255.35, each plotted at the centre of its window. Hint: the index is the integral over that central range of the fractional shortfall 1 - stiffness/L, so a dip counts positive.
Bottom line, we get 2.2 N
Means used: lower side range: 4.24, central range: 3.7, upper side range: 3.35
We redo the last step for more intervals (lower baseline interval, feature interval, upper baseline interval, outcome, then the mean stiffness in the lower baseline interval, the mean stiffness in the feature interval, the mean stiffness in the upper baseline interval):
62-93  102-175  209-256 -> 3.7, 3.91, 3.49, 3.31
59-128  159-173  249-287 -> 1.7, 3.93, 3.14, 3.05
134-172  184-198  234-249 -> 2.4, 3.22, 2.76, 3.47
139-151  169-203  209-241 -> 3.8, 3.25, 2.87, 3.2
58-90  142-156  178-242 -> 0.5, 3.78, 3.25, 3.04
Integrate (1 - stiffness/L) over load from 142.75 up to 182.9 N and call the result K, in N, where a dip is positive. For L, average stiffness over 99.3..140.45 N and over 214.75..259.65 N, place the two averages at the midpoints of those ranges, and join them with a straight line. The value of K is 5.81 N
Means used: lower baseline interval 3.8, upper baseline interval 3.31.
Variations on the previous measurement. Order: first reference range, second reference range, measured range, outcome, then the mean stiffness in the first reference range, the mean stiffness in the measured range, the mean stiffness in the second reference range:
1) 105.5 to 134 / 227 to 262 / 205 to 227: 2.4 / 3.79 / 3.09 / 3.37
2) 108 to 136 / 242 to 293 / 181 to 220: 5.5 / 3.75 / 2.92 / 3.11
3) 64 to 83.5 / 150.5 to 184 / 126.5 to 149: -0.9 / 3.78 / 3.42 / 3.06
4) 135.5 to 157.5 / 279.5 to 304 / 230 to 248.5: -2.9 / 3.25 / 3.43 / 2.81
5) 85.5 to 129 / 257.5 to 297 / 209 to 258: -1.4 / 4.04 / 3.3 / 2.93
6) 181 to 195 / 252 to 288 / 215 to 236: -2.0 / 2.78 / 3.17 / 3.02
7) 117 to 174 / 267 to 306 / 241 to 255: -2.6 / 3.35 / 3.54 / 2.85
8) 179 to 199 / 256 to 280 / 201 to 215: -1.1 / 2.79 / 3.06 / 2.99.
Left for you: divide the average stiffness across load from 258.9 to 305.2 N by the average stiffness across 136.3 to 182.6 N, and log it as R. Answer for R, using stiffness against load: 0.92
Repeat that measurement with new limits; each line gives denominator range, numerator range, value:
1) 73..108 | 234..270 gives 0.80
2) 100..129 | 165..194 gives 0.74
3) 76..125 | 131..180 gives 0.79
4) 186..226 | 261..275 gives 1.01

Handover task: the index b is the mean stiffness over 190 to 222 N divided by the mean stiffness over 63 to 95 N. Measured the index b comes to 0.75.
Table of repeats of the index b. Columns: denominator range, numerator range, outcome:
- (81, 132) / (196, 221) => 0.75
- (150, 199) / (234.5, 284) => 1.07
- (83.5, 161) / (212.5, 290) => 0.84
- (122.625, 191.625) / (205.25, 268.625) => 1.02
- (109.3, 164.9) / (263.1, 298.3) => 0.84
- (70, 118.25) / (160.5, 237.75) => 0.74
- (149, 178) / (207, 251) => 1.05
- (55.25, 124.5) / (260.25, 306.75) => 0.74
